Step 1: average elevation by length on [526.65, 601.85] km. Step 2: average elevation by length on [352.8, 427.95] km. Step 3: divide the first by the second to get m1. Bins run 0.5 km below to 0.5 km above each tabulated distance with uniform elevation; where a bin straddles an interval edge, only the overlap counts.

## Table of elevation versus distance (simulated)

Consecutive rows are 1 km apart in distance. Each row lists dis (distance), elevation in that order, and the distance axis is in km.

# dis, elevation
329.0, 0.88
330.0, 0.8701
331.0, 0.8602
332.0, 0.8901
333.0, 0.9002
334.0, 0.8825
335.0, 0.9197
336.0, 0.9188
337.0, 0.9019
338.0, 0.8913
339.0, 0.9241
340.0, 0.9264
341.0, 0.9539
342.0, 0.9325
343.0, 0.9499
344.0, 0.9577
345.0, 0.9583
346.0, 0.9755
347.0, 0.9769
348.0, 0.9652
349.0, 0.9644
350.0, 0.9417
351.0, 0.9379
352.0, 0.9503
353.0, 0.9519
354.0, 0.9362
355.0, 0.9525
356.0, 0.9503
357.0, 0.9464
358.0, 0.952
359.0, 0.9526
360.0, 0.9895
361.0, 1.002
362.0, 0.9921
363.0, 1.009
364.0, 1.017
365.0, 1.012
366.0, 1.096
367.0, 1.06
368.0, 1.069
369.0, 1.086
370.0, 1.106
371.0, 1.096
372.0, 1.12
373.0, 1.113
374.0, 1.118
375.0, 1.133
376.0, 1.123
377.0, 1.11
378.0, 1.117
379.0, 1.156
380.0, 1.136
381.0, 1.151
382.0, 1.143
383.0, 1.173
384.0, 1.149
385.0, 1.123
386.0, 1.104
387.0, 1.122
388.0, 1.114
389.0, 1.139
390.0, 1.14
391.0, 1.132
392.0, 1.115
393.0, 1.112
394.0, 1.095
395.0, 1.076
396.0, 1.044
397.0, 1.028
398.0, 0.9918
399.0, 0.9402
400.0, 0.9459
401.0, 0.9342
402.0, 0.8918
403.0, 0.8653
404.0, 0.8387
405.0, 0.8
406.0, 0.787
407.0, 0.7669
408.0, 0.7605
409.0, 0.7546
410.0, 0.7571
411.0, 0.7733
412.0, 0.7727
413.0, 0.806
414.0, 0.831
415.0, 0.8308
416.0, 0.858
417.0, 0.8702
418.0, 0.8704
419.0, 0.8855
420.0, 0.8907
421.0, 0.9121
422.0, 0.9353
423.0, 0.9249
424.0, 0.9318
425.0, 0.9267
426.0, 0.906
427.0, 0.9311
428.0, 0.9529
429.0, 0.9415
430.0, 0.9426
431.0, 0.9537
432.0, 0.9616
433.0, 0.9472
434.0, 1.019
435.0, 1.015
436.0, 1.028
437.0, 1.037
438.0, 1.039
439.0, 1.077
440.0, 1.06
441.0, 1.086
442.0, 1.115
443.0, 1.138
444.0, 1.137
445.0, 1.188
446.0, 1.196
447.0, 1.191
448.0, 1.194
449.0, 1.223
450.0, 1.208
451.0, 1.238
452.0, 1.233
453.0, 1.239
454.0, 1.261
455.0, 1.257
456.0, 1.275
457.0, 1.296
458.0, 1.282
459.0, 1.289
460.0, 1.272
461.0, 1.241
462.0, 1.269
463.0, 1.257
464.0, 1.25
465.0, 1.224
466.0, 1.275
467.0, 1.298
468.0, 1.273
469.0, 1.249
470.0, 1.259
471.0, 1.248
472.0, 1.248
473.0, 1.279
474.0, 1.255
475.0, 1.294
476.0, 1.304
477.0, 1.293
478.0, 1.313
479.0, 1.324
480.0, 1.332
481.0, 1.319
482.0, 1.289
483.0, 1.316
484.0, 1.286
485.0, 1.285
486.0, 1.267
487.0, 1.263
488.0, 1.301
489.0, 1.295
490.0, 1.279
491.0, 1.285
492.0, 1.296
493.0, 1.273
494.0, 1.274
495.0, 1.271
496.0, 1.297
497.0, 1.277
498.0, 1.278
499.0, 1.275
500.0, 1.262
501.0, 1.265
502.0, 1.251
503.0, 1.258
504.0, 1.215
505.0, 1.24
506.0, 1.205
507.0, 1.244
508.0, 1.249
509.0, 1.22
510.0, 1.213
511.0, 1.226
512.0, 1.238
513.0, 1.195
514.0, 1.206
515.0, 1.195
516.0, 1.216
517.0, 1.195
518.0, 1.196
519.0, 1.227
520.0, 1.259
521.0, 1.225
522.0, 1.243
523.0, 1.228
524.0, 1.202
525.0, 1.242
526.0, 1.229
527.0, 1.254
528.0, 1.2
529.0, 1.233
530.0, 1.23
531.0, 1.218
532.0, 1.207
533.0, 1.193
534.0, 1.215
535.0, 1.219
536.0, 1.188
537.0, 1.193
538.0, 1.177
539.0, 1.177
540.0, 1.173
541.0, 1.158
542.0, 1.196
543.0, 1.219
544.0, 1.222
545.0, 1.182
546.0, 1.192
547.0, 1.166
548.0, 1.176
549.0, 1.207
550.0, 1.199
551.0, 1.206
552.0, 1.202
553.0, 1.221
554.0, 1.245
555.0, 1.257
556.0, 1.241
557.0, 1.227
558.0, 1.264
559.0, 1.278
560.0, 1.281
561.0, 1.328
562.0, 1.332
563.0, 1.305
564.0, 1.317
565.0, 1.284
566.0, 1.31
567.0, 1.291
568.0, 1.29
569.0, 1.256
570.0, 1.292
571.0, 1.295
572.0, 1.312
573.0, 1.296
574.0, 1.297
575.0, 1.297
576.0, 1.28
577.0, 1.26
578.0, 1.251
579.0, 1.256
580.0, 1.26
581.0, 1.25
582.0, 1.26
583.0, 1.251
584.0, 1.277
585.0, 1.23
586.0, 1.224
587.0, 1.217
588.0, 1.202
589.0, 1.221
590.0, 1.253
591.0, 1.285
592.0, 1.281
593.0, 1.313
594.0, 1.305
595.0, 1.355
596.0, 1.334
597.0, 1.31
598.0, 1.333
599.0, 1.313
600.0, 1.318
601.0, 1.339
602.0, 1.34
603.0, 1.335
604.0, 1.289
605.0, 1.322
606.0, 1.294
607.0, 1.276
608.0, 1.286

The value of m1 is 1.27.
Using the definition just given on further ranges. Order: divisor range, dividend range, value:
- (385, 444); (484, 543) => 1.29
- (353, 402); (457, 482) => 1.20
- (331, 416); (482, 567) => 1.26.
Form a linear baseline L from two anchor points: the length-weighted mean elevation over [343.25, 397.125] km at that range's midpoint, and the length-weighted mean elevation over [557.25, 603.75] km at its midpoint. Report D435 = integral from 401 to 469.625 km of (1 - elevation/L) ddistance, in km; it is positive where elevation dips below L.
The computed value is 5.4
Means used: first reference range 1.05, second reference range 1.29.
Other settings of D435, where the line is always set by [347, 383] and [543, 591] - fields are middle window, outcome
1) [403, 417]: 3.7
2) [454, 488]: -3.7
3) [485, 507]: -1.7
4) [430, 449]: 0.7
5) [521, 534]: -0.1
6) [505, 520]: -0.3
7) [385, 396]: -0.5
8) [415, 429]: 2.5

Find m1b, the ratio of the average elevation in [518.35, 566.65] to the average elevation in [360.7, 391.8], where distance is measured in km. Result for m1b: 1.1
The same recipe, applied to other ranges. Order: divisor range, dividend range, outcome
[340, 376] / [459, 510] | 1.27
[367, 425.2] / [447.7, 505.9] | 1.28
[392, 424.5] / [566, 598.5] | 1.43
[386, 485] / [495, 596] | 1.15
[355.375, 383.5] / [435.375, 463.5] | 1.11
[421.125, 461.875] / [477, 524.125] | 1.14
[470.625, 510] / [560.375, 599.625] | 1.01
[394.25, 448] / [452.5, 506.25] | 1.34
